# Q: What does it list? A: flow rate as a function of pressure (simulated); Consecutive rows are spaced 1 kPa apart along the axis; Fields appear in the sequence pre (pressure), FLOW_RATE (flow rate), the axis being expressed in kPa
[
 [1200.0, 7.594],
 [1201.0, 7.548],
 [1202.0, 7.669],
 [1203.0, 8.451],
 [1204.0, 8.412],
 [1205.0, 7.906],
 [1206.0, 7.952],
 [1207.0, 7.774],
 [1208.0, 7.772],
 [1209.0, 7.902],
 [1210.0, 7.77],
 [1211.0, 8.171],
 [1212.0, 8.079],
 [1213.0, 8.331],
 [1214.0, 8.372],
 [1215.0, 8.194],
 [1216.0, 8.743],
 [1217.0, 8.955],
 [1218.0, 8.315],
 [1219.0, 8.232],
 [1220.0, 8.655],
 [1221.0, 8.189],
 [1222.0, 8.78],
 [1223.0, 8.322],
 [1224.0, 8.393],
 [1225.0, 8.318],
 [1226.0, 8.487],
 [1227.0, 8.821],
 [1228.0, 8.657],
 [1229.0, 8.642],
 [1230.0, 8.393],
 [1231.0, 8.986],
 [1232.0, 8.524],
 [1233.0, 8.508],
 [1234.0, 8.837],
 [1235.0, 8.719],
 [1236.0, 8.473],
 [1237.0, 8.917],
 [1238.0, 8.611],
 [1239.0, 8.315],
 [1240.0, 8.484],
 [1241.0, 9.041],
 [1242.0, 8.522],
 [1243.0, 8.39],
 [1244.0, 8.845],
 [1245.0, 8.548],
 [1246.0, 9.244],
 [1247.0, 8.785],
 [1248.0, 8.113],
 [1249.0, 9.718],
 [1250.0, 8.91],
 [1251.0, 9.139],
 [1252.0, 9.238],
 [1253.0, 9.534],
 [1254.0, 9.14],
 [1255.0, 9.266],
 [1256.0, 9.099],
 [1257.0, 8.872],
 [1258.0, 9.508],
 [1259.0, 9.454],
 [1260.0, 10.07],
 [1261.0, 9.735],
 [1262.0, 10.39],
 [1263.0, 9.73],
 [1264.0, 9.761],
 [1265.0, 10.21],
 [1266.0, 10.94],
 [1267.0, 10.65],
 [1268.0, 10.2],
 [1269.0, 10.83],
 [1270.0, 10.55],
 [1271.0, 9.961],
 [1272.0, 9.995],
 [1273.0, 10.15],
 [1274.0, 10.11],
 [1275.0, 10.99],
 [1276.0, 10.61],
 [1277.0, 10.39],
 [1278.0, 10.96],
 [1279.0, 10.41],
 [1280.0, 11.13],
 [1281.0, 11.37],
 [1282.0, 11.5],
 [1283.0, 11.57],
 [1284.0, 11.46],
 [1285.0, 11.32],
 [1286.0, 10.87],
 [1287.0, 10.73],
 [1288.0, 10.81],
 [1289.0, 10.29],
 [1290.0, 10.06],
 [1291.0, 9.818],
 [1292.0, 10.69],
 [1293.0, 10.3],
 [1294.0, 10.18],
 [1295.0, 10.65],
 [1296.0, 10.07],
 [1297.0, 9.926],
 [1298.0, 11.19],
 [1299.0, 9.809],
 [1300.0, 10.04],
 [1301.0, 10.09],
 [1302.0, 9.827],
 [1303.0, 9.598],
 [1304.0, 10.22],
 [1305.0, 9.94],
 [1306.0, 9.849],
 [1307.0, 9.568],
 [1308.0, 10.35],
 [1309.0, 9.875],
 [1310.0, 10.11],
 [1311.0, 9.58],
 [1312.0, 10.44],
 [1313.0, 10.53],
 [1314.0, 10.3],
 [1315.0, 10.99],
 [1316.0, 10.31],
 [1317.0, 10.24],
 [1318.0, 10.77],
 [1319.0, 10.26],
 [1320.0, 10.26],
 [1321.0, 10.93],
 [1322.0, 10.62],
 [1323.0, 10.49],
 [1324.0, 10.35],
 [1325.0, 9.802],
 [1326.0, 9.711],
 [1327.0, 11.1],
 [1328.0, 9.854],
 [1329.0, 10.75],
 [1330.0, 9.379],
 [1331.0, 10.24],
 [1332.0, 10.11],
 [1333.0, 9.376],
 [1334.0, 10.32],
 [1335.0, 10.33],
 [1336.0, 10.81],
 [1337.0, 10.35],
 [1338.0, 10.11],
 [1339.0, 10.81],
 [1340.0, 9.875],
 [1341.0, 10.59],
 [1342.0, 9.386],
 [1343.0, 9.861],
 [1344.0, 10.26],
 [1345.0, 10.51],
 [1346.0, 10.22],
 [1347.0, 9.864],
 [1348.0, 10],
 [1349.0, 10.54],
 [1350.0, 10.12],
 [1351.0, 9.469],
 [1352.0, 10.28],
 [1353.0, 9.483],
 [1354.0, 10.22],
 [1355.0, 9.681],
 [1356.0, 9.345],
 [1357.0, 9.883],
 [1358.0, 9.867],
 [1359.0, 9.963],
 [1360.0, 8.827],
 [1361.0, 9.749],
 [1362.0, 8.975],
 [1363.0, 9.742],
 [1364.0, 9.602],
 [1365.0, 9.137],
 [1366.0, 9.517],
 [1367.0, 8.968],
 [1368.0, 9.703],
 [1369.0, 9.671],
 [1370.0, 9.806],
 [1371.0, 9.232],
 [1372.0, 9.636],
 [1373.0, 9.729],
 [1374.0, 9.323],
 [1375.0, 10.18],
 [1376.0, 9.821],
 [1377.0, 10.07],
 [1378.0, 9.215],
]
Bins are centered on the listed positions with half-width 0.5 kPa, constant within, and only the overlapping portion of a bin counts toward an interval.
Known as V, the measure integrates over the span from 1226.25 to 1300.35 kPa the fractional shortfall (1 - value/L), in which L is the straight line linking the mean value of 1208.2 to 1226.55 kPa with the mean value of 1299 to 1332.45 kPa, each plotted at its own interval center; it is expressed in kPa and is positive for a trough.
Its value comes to -4.4 kPa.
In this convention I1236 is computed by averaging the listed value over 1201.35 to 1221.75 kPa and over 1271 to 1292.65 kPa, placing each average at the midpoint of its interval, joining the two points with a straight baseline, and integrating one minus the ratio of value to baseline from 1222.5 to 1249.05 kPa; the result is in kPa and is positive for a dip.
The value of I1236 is 1.23 kPa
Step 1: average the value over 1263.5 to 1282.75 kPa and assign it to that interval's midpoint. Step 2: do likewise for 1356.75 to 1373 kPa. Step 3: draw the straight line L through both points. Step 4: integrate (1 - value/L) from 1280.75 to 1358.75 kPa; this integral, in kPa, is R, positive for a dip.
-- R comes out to -1.7 kPa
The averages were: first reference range 10.6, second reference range 9.52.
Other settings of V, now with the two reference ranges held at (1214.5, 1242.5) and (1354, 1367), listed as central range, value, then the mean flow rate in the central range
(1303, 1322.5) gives -2.3 kPa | 10.3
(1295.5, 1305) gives -1.0 kPa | 10.1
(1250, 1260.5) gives -0.7 kPa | 9.31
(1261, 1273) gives -1.9 kPa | 10.3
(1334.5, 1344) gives -0.9 kPa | 10.2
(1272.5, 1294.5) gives -4.3 kPa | 10.7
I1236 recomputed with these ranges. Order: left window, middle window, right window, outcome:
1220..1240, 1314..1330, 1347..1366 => -1.68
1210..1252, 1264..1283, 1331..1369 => -3.25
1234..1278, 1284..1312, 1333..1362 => -1.48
